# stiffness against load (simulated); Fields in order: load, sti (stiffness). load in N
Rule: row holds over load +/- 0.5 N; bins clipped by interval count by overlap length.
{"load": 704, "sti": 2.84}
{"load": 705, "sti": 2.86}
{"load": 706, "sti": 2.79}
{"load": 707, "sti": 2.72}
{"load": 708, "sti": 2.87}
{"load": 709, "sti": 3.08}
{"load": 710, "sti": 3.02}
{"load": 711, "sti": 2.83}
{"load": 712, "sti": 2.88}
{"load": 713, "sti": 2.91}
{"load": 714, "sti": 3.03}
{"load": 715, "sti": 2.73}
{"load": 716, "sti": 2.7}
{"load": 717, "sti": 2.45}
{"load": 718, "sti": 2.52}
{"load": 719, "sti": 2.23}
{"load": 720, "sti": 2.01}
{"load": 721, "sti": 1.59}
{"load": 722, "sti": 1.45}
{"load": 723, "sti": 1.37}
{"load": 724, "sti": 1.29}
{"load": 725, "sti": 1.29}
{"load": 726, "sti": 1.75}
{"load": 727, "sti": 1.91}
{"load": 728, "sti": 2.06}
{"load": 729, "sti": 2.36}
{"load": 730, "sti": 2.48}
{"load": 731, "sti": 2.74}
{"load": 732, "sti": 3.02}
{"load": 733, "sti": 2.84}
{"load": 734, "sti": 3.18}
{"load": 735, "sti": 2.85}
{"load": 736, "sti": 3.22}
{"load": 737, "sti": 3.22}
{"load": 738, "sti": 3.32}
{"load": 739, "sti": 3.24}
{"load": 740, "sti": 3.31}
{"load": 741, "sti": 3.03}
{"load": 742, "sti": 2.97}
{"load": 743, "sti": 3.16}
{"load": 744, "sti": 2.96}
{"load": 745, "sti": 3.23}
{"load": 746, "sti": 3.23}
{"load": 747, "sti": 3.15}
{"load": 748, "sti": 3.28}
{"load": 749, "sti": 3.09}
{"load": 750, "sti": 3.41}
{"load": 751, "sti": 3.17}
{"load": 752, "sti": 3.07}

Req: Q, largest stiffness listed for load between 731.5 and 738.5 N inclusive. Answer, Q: 3.32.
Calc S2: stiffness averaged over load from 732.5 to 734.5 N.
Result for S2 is 3.01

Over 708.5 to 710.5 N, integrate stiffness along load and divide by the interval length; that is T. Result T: 3.05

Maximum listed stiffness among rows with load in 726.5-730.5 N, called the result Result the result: 2.48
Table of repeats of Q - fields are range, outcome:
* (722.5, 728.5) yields 2.06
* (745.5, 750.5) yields 3.41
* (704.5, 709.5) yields 3.08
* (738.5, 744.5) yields 3.31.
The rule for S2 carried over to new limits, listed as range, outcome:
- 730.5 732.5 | 2.88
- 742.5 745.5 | 3.12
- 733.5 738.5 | 3.16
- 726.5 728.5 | 1.98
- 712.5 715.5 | 2.89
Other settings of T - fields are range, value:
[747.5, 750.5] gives 3.26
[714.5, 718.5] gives 2.6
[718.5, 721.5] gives 1.94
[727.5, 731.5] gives 2.41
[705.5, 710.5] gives 2.9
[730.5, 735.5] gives 2.93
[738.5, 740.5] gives 3.28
